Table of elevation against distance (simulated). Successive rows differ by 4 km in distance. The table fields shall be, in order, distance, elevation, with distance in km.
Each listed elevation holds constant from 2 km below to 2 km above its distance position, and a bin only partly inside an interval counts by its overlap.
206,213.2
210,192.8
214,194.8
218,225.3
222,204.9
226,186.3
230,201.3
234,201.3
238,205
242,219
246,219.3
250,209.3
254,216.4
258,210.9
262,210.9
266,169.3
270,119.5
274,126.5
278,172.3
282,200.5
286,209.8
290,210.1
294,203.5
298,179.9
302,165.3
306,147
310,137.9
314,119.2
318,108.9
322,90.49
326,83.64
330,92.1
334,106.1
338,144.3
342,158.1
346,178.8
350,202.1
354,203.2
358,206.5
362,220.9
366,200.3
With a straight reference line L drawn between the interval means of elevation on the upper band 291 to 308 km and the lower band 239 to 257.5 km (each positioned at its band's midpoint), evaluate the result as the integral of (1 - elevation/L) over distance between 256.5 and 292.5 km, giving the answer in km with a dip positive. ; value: 2.5 km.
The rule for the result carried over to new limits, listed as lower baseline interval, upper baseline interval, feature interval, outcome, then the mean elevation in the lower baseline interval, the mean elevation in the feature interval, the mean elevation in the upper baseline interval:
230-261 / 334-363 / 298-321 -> 6.6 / 211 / 138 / 181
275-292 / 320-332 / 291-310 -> -2.4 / 194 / 172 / 88.7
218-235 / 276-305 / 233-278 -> 1.4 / 201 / 191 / 190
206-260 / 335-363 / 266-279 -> 3.8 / 207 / 142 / 184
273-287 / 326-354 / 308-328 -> 6.4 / 179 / 108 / 146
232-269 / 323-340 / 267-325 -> -2.5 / 204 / 155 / 106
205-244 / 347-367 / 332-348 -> 4.6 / 204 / 147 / 206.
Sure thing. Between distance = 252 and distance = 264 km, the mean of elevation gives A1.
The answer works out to 213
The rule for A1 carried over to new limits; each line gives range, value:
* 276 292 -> 198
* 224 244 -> 203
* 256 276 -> 167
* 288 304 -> 190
